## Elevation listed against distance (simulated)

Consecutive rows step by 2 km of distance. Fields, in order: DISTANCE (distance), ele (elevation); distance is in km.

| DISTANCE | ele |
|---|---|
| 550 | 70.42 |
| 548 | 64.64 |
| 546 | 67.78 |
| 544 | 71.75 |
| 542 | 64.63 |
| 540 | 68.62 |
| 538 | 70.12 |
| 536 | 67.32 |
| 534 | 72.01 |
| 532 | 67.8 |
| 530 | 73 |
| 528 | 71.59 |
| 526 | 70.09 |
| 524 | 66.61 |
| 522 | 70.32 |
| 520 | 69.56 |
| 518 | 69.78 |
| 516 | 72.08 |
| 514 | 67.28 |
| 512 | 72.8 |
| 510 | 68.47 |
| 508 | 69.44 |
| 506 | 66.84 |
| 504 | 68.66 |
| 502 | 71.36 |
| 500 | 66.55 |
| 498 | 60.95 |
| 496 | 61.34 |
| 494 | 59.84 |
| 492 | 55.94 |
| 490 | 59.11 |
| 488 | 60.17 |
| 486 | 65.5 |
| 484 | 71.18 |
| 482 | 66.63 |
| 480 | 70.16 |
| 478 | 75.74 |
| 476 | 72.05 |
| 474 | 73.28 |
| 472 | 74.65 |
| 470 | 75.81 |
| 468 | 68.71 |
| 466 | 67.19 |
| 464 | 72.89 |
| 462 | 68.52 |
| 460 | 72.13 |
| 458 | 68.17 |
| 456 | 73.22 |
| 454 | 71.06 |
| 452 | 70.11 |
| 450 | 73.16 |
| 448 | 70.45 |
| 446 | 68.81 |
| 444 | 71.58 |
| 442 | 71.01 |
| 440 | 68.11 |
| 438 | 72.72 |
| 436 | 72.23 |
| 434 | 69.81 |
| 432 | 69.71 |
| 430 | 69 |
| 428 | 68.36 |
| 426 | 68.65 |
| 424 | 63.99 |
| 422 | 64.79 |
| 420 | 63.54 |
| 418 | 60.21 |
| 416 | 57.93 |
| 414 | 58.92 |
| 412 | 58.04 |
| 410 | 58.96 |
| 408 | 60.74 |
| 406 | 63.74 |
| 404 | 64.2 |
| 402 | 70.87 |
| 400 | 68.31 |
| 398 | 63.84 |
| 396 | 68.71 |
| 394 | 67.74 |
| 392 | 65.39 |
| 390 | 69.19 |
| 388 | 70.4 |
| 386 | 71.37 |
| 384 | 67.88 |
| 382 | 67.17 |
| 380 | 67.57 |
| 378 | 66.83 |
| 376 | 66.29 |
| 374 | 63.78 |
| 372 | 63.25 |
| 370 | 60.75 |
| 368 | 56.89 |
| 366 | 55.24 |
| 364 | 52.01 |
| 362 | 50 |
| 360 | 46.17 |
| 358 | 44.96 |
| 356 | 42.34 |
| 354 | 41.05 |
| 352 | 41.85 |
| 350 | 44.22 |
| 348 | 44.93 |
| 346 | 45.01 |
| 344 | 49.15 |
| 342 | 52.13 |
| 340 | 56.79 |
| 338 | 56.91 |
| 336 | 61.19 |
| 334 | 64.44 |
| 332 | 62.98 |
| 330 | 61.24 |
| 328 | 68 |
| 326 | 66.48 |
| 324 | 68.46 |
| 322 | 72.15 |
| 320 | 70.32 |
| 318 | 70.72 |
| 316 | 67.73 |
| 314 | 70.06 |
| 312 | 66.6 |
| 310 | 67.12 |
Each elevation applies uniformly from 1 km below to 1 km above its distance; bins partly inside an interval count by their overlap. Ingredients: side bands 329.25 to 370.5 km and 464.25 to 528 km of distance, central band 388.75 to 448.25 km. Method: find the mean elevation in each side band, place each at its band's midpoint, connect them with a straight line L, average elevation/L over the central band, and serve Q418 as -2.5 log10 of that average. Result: -0.12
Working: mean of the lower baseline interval 51.8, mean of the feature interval 66.3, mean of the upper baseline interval 68.1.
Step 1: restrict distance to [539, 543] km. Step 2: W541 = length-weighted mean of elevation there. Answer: 66.6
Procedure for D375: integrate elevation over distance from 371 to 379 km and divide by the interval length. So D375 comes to 65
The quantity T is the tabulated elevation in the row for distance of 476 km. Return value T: 72.05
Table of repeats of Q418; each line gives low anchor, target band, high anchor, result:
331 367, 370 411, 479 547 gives -0.20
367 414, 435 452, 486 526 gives -0.08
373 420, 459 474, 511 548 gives -0.06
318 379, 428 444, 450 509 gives -0.09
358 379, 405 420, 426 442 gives 0.10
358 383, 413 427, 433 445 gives 0.08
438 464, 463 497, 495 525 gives 0.03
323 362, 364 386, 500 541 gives -0.13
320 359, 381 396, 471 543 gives -0.16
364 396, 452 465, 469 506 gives -0.07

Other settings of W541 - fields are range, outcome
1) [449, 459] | 71.1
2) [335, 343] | 56.8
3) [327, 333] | 64.1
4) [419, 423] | 64.2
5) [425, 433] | 68.9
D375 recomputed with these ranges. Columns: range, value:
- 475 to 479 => 73.9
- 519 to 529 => 69.6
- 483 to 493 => 62.4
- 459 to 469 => 69.9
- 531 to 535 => 69.9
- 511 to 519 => 70.5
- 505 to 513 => 69.4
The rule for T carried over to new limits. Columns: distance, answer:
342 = 52.13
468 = 68.71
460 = 72.13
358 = 44.96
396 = 68.71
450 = 73.16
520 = 69.56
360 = 46.17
